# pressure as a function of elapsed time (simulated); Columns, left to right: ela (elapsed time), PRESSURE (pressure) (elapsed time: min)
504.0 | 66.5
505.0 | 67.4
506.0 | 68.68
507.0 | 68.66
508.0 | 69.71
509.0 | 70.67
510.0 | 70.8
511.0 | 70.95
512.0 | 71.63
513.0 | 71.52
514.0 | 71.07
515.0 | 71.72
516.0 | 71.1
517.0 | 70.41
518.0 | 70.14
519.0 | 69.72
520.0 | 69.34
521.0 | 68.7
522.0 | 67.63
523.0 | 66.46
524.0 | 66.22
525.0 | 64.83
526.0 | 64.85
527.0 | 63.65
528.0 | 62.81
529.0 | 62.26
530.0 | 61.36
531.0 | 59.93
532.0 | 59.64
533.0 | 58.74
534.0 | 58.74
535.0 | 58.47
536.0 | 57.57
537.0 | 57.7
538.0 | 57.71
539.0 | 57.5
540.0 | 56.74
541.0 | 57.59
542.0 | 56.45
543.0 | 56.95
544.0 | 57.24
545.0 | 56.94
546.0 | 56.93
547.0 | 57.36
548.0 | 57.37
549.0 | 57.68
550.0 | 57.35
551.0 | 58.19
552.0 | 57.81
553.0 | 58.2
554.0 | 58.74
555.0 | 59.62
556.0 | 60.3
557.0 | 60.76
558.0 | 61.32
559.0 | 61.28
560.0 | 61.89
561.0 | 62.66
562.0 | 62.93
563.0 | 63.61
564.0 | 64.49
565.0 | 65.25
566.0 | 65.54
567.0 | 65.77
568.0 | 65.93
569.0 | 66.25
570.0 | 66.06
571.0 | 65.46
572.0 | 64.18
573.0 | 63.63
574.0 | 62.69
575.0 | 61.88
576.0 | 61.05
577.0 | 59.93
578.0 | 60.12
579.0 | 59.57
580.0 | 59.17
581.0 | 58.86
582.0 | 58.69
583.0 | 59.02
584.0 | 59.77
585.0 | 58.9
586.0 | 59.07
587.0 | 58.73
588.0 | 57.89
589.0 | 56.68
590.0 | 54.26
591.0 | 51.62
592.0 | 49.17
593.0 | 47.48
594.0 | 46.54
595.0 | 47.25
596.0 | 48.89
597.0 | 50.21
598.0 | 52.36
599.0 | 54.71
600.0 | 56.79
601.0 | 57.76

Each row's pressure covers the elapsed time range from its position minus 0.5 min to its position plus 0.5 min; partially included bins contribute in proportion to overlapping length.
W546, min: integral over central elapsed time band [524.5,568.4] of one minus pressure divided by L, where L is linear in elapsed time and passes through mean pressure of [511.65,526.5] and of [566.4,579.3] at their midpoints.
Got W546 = 3.9 min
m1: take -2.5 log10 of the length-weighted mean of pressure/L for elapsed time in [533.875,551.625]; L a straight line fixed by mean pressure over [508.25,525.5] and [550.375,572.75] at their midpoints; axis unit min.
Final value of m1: 0.14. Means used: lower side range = 69.6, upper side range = 62.5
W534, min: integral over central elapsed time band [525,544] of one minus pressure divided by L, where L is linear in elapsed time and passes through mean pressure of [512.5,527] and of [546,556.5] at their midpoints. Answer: 1.3 min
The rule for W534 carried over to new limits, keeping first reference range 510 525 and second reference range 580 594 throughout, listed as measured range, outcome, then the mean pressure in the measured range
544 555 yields 1.0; 57.7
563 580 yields -1.3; 63.5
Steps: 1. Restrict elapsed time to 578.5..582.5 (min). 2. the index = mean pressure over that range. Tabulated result 59.1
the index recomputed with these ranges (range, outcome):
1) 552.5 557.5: 59.5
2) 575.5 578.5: 60.4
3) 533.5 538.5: 58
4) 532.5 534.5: 58.7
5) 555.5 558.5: 60.8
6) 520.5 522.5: 68.2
